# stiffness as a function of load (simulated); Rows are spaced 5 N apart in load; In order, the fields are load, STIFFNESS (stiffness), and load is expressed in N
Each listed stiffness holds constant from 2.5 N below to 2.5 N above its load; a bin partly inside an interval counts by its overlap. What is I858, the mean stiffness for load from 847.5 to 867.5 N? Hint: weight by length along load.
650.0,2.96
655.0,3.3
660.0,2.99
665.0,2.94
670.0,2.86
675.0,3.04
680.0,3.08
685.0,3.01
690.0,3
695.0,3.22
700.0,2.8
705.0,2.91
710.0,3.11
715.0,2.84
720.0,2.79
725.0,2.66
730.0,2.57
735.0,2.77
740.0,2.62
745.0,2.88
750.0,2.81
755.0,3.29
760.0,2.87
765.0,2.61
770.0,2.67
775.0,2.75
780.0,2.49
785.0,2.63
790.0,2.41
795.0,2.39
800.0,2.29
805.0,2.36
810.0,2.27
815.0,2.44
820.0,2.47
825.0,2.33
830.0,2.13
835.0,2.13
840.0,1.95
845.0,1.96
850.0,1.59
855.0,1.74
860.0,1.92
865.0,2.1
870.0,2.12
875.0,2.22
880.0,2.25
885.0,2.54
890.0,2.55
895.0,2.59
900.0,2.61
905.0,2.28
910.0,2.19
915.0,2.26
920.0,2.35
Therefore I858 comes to 1.84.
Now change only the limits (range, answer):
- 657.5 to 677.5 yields 2.96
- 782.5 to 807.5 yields 2.42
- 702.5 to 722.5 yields 2.91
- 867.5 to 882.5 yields 2.2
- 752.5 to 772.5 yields 2.86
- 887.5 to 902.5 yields 2.58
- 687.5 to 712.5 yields 3.01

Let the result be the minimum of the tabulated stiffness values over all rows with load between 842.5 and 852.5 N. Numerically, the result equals 1.59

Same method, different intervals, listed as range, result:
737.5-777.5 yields 2.61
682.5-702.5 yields 2.8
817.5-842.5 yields 1.95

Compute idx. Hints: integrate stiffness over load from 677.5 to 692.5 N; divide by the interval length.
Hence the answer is 3.03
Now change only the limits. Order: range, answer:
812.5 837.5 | 2.3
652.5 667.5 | 3.08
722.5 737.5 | 2.67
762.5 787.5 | 2.63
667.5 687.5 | 3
